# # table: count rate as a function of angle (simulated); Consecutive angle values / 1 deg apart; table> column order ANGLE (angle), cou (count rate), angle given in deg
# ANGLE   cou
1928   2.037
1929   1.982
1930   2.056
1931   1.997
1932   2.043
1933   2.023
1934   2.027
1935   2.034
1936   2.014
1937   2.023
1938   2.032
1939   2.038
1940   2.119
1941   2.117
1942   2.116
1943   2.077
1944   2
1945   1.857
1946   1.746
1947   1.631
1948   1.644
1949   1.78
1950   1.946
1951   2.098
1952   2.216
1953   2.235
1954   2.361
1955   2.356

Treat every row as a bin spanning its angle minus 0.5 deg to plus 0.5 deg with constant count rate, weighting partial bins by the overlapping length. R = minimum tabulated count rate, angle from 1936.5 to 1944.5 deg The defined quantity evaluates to 2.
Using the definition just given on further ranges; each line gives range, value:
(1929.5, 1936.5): 1.997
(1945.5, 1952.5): 1.631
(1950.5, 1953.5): 2.098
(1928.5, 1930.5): 1.982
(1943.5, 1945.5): 1.857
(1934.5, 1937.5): 2.014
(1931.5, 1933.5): 2.023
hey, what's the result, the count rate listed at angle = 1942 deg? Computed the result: 2.116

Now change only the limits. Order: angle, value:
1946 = 1.746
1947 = 1.631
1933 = 2.023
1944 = 2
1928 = 2.037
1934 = 2.027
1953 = 2.235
